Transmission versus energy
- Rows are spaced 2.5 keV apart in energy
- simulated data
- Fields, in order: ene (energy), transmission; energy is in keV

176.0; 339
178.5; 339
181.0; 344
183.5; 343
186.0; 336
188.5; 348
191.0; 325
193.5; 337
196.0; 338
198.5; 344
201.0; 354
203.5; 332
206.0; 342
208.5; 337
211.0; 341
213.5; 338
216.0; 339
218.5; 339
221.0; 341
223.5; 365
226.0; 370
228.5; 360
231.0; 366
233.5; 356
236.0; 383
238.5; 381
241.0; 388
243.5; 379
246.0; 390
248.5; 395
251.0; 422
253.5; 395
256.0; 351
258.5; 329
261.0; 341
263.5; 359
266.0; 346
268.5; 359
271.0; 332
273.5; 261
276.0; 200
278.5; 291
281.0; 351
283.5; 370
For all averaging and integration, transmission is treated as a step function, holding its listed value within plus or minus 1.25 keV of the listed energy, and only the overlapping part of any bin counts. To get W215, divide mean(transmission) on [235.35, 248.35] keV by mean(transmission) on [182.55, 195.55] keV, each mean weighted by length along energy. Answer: 1.14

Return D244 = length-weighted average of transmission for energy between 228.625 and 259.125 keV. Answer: 378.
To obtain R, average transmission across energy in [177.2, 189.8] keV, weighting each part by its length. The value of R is 342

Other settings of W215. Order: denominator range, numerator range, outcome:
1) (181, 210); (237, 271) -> 1.09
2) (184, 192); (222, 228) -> 1.08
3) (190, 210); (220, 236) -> 1.07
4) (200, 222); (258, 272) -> 1.02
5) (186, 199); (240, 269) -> 1.10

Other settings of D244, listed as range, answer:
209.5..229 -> 349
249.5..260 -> 374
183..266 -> 356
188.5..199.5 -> 337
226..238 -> 368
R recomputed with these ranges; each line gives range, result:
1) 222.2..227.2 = 367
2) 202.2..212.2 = 338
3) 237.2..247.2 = 384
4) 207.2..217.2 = 339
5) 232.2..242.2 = 377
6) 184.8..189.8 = 342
